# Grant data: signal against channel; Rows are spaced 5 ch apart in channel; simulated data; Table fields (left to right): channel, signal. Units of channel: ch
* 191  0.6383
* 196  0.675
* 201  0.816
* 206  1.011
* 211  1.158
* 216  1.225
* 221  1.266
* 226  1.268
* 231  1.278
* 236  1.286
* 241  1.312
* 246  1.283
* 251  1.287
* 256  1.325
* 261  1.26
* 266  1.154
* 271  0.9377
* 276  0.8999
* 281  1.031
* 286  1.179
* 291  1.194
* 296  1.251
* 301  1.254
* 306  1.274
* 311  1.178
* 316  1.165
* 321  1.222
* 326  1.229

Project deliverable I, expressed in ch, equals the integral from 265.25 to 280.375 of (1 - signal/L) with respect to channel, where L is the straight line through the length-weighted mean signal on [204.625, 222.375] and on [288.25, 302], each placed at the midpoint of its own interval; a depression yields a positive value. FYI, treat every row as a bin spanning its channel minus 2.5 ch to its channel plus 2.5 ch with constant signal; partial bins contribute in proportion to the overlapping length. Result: 2.9 ch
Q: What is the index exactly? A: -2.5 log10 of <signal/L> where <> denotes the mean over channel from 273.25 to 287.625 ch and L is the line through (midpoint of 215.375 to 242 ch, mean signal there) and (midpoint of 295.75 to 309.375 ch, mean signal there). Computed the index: 0.22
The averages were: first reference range 1.27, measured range 1.03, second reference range 1.26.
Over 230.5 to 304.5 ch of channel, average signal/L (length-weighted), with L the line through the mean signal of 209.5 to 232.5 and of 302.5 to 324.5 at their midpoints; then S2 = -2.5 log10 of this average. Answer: 0.029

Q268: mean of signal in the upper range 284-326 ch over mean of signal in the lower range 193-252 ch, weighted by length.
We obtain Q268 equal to 1.1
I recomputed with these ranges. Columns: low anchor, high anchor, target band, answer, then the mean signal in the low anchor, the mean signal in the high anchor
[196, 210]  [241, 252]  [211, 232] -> -3.6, 0.897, 1.29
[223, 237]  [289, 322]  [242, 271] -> 0.5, 1.28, 1.22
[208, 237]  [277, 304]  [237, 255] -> -1.2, 1.24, 1.17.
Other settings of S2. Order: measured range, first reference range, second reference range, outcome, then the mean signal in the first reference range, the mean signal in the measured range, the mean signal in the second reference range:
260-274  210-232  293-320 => 0.13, 1.24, 1.09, 1.22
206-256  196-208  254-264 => -0.17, 0.86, 1.25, 1.28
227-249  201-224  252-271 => -0.10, 1.13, 1.29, 1.21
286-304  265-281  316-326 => -0.13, 0.988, 1.23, 1.21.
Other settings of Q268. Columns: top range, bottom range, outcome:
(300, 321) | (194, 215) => 1.29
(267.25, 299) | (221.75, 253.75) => 0.85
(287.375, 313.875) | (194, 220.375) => 1.22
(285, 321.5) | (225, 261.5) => 0.94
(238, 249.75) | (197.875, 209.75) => 1.40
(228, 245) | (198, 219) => 1.23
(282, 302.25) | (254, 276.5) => 1.07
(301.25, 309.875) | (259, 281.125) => 1.19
